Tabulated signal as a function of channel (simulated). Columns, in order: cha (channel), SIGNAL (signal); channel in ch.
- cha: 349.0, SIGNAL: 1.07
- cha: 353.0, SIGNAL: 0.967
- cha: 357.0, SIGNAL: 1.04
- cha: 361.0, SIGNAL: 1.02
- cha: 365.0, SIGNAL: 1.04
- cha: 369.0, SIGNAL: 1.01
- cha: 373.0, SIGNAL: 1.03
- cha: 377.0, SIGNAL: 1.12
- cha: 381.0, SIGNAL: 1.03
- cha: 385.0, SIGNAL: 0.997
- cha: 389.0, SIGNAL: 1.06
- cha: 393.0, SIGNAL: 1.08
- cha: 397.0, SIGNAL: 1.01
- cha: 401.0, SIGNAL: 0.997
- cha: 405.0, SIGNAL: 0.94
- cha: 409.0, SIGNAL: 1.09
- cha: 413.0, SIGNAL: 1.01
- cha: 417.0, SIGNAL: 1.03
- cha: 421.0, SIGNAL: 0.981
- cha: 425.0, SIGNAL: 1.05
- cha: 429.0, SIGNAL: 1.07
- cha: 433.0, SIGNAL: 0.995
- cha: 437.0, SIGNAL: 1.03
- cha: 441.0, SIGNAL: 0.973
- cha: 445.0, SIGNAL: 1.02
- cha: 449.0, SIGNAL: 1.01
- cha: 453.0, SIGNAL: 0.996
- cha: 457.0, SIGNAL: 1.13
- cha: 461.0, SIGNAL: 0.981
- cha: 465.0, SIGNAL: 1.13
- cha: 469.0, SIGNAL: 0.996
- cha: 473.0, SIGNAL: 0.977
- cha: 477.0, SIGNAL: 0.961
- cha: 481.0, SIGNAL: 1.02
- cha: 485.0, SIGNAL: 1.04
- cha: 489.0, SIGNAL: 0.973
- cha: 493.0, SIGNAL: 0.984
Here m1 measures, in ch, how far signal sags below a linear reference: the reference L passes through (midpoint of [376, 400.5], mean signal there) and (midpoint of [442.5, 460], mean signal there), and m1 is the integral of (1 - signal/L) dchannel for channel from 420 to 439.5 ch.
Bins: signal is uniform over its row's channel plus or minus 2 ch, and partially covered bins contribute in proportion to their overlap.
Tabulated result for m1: 0.2 ch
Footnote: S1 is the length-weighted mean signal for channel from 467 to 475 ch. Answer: 0.986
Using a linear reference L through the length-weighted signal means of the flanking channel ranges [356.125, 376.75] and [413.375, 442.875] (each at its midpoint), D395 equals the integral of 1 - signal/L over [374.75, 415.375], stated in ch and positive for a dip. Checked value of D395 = -0.2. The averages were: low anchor 1.04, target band 1.03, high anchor 1.02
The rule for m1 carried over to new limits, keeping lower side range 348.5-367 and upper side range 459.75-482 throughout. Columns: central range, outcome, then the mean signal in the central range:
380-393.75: -0.2 ch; 1.04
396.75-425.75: 0.2 ch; 1.01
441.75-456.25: 0.0 ch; 1.02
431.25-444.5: 0.2 ch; 1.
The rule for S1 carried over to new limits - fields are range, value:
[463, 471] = 1.06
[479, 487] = 1.03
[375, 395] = 1.06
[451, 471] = 1.05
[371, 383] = 1.06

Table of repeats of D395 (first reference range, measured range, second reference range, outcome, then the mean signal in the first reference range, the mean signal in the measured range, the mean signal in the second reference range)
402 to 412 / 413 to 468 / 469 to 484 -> -1.48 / 1.01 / 1.03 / 0.991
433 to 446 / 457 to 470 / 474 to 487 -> -0.63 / 1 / 1.05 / 1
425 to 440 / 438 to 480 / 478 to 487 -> 0.34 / 1.03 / 1.02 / 1.02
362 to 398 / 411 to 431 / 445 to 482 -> 0.08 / 1.04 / 1.03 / 1.02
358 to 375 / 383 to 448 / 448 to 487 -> 0.29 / 1.03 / 1.02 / 1.02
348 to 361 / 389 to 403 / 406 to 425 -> -0.13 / 1.02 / 1.03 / 1.03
